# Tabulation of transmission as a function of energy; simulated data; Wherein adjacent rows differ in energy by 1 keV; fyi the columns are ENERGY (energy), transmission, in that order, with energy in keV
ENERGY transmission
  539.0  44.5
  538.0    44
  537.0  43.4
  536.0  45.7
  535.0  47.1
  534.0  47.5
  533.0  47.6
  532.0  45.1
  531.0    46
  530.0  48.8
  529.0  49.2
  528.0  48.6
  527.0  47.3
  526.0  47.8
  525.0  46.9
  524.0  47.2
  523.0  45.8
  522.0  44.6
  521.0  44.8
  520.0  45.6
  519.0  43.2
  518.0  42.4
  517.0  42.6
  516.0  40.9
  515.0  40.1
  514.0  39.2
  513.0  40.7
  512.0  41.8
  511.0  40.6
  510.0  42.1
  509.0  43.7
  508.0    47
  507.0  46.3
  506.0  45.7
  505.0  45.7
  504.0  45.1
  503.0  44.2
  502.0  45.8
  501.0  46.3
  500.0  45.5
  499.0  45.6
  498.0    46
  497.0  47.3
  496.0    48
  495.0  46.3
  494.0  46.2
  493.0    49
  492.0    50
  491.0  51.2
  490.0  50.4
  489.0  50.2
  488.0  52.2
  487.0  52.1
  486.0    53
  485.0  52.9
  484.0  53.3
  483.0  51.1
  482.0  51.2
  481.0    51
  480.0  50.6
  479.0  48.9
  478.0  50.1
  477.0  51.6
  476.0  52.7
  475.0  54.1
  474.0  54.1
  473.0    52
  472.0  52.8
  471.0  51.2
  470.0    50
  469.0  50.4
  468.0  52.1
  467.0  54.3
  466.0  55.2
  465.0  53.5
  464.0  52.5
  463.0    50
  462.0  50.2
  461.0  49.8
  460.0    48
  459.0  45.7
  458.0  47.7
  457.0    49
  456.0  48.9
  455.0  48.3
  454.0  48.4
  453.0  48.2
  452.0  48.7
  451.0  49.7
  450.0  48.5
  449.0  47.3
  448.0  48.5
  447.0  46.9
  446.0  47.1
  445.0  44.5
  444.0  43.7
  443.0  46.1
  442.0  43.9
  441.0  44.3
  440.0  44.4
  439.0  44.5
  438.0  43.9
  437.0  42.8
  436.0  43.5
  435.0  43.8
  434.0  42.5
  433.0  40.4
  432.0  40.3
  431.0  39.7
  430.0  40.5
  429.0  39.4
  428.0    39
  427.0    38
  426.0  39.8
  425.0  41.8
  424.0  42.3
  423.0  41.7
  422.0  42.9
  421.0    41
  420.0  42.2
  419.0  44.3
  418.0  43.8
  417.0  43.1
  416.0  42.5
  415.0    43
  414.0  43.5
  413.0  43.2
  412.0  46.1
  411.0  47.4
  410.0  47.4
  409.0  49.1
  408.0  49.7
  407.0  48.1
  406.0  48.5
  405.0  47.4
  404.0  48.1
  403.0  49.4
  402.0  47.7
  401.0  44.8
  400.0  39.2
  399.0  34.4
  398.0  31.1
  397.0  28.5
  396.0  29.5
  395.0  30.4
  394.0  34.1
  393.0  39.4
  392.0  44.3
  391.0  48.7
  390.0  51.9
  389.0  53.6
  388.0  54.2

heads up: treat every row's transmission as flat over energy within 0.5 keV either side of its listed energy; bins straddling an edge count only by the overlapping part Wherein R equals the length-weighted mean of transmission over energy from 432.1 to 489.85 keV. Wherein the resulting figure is 48.9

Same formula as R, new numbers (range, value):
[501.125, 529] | 44.4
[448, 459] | 48.3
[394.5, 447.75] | 42.7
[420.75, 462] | 44.6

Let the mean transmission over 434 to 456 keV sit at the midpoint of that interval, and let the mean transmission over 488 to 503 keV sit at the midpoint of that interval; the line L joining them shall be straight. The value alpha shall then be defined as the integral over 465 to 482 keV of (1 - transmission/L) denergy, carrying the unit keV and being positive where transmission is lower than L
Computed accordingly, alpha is -1.8 keV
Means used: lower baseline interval 46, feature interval 52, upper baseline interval 47.7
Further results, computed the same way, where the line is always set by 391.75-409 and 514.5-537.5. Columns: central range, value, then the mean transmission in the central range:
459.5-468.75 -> -1.8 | 51.7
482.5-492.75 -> -1.7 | 51.6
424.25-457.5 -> -1.5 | 44.4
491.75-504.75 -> -0.6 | 46.5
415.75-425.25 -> -0.2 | 42.6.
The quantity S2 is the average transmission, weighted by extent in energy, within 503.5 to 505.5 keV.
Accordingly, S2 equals 45.4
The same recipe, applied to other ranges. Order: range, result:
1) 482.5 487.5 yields 52.5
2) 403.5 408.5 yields 48.4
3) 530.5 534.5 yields 46.5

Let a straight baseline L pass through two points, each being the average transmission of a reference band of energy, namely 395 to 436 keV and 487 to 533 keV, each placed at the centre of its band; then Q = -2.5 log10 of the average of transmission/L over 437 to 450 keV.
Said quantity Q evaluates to -0.05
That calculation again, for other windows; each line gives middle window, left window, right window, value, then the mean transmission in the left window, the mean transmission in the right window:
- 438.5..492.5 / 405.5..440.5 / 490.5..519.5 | -0.13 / 43.3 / 44.8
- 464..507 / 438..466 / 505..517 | -0.12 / 47.8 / 42.7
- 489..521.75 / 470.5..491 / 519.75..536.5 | 0.10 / 51.8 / 46.8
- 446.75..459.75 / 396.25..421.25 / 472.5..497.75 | -0.01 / 43.6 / 50.7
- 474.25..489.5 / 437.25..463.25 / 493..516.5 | -0.14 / 47.1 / 44.5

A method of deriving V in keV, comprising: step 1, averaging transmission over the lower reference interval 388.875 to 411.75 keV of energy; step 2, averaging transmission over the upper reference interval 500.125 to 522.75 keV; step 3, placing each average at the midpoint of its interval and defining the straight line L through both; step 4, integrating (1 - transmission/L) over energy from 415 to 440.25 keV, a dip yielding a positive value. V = 0.7 keV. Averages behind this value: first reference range 43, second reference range 43.6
